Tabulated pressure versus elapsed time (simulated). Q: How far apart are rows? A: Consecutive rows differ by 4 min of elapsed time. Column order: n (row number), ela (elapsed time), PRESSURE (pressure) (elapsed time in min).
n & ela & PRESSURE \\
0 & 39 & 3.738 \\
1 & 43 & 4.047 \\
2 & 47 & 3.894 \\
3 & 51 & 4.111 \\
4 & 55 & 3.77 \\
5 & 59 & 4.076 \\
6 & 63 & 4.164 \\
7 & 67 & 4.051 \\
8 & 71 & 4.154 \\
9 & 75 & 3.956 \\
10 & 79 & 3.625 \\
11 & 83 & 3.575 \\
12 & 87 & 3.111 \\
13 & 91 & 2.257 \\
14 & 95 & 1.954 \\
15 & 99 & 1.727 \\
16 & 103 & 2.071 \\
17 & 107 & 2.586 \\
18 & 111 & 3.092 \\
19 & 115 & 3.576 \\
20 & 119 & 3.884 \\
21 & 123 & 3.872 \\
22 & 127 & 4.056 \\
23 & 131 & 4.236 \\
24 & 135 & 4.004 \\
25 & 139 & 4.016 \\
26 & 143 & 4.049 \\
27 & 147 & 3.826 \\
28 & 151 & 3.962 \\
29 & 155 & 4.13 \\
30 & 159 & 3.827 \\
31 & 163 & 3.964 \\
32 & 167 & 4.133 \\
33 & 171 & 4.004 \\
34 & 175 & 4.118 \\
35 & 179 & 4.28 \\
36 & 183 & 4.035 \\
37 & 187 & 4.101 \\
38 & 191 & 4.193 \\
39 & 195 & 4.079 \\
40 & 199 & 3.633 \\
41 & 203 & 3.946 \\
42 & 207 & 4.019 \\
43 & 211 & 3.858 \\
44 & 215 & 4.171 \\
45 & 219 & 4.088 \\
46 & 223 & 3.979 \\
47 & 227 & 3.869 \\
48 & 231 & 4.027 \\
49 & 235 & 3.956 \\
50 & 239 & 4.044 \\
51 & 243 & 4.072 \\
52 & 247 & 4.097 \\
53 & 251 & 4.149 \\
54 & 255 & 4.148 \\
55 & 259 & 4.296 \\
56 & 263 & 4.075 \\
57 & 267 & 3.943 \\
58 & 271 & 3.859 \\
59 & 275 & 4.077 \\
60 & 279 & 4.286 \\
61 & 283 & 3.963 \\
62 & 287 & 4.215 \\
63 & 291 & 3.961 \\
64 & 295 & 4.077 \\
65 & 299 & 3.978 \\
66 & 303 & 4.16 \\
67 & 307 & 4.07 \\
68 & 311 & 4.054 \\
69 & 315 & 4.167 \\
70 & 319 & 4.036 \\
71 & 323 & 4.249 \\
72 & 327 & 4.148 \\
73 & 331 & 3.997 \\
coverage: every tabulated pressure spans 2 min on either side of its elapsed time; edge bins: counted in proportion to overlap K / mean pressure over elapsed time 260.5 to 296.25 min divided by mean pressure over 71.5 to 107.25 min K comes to 1.43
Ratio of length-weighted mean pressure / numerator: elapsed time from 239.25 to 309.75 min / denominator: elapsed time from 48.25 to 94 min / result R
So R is 1.11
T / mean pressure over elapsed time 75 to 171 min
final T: 3.48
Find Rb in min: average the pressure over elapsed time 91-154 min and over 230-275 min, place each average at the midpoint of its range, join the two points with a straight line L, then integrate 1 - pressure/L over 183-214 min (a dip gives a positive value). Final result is -1.7 min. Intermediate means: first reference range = 3.37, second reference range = 4.06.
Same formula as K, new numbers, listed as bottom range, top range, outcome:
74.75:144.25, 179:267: 1.23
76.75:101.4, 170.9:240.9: 1.48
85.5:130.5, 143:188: 1.36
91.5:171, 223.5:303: 1.16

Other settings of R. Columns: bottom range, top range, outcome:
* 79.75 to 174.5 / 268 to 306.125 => 1.16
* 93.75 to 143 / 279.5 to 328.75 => 1.24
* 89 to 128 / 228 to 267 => 1.42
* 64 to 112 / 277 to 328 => 1.35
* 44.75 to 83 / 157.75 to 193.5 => 1.03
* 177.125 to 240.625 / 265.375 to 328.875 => 1.02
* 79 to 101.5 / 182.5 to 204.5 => 1.53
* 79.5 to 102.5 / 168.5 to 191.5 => 1.60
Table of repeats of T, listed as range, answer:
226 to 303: 4.06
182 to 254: 4.02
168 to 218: 4.04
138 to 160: 3.97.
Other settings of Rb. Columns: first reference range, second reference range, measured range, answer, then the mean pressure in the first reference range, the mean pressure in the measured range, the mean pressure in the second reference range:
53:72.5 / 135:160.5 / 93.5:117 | 8.76 min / 4.04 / 2.51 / 3.97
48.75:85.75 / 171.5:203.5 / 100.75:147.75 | 4.68 min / 3.93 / 3.59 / 4.05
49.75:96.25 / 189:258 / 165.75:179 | -0.81 min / 3.58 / 4.11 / 4.02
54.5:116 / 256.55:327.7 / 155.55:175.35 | -2.53 min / 3.22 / 4.01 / 4.09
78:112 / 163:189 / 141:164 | -1.82 min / 2.63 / 3.96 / 4.1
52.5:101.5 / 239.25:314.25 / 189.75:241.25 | -1.68 min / 3.36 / 3.99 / 4.08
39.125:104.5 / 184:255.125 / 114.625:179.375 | -4.69 min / 3.43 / 4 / 4.02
